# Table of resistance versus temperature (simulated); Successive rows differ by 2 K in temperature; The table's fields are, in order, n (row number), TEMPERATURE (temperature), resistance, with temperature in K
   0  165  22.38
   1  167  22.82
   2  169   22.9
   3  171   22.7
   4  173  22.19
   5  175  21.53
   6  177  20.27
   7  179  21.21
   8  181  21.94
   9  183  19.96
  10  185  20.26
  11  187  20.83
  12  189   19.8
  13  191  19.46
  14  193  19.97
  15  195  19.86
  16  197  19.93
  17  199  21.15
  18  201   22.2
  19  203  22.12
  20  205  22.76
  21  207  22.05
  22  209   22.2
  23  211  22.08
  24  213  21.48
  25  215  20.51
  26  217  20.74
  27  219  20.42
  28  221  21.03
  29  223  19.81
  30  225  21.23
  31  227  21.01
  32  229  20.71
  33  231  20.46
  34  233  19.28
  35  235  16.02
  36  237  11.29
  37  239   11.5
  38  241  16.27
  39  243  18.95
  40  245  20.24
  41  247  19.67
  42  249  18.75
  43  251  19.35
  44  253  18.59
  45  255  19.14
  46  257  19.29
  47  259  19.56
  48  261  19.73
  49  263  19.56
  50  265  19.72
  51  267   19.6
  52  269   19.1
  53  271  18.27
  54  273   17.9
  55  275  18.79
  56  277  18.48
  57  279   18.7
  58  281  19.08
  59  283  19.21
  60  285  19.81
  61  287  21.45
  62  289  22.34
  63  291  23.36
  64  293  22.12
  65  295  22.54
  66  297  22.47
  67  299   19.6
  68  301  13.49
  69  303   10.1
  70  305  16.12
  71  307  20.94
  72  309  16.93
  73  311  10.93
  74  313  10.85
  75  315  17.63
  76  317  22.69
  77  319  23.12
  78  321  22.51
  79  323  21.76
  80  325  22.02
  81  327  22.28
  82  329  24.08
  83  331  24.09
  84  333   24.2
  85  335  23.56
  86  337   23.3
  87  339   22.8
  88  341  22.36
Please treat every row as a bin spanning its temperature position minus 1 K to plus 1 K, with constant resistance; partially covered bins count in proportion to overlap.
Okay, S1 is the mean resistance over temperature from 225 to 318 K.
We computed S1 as 18.5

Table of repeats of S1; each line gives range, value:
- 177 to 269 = 19.8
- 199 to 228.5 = 21.4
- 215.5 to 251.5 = 18.7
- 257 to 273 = 19.3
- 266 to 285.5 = 18.9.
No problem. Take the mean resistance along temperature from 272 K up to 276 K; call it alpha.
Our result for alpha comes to 18.3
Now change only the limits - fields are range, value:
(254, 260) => 19.3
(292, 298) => 22.4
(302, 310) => 16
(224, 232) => 20.9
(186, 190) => 20.3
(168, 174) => 22.6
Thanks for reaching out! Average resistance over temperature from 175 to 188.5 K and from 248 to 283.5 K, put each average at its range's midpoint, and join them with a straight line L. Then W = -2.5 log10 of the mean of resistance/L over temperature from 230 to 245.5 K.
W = 0.18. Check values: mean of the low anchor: 20.8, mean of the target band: 16.6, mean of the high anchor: 19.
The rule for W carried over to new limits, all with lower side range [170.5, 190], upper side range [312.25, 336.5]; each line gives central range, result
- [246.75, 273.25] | 0.12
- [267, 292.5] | 0.09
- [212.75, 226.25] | 0.03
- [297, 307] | 0.31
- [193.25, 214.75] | -0.02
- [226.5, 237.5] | 0.16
